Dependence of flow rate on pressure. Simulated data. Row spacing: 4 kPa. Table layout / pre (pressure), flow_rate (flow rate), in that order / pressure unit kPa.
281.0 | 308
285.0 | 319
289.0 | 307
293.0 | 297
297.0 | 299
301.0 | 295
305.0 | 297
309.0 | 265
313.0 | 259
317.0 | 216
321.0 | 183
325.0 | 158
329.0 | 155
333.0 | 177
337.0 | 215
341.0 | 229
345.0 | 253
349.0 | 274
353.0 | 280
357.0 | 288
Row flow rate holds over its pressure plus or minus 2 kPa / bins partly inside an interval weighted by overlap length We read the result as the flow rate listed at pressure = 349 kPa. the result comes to 274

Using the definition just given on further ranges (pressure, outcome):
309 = 265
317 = 216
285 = 319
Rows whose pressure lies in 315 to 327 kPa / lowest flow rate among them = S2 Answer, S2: 158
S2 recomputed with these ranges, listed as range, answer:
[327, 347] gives 155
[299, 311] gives 265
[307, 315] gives 259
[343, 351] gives 253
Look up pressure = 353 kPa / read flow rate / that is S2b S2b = 280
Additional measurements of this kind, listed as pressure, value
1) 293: 297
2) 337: 215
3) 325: 158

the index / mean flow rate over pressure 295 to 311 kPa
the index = 289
